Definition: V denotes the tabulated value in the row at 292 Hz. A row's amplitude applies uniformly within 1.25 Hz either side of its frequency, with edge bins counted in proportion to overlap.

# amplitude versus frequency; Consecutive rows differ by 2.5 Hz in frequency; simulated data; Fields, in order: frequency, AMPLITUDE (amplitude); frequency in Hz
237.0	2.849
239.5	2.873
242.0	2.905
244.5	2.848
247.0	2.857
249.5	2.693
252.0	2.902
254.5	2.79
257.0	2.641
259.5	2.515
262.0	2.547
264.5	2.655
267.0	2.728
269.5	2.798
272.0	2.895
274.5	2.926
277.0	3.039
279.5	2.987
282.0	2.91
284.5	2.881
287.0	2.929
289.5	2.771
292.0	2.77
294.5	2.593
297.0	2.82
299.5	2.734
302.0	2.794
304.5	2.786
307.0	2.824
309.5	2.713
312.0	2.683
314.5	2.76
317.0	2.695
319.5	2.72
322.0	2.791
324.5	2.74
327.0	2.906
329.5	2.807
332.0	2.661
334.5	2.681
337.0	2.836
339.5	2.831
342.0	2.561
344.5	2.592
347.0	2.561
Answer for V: 2.77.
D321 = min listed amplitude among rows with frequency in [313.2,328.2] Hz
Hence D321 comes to 2.695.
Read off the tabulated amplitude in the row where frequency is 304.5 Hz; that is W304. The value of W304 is 2.786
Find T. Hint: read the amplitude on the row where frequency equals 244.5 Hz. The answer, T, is 2.848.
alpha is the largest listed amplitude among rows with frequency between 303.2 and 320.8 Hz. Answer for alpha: 2.824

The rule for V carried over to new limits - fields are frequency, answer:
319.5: 2.72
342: 2.561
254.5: 2.79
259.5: 2.515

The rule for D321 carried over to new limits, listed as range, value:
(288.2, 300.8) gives 2.593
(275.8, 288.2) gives 2.881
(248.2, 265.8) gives 2.515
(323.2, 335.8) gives 2.661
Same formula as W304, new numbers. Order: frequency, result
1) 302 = 2.794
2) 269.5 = 2.798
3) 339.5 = 2.831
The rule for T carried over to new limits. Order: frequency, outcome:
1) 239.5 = 2.873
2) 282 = 2.91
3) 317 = 2.695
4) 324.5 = 2.74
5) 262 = 2.547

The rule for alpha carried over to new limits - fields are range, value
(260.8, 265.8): 2.655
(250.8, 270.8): 2.902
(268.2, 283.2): 3.039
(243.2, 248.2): 2.857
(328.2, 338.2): 2.836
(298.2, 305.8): 2.794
